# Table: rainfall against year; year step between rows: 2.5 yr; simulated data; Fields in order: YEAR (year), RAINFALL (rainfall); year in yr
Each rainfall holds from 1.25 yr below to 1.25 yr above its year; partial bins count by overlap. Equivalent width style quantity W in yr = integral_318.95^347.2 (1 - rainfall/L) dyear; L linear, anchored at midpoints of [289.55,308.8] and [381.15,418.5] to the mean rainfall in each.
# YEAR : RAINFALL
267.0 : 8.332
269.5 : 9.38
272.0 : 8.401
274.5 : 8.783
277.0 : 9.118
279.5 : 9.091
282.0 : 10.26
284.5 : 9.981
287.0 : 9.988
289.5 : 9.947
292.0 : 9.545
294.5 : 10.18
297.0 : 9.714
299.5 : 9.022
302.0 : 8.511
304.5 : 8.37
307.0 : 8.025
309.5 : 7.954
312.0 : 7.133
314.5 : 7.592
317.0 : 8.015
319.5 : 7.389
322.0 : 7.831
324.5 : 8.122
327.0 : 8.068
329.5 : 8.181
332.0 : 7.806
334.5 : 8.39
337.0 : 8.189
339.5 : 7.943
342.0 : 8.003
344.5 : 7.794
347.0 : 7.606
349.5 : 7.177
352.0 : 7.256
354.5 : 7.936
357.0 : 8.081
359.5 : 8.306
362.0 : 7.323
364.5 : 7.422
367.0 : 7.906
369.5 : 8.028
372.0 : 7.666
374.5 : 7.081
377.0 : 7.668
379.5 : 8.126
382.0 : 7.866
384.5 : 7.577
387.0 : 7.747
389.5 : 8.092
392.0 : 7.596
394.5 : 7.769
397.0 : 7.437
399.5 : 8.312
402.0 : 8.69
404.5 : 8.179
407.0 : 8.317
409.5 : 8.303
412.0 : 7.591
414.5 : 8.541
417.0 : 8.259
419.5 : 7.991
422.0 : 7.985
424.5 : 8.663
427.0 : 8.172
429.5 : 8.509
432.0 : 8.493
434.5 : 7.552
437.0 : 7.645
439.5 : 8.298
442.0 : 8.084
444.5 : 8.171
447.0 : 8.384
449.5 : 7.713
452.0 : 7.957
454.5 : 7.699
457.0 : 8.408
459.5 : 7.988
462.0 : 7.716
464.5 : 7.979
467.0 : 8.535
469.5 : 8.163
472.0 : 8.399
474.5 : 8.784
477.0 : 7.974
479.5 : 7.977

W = 2.43 yr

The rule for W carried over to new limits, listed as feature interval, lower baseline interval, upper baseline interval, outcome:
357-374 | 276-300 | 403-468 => 2.1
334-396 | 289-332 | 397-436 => 4.0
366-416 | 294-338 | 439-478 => 1.5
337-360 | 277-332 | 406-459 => 1.9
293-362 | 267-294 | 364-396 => 4.3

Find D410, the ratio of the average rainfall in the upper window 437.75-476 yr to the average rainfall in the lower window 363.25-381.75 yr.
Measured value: 1.06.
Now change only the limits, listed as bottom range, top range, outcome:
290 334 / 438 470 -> 0.97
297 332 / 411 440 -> 1.01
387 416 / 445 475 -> 1.01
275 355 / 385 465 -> 0.95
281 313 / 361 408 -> 0.86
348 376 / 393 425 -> 1.06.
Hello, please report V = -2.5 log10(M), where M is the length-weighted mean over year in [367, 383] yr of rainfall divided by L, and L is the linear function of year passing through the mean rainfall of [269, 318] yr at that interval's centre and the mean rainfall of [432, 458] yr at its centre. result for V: 0.09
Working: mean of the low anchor 8.95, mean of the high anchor 8.01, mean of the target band 7.75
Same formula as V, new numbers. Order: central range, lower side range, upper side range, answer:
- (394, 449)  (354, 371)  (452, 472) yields -0.02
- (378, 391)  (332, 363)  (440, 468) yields 0.01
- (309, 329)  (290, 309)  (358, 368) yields 0.12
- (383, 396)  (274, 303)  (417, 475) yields 0.12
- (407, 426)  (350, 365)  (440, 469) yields -0.04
